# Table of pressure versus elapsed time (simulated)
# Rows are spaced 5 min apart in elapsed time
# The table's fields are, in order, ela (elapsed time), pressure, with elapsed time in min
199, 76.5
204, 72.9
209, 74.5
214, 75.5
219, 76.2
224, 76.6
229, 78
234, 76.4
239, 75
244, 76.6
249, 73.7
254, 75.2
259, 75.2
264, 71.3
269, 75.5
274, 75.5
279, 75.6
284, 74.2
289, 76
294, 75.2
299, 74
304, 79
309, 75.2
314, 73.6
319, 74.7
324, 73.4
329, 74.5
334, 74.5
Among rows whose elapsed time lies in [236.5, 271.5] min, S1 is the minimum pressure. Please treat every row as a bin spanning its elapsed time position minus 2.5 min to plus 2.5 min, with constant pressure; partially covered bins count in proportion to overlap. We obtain 71.3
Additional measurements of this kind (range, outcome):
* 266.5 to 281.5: 75.5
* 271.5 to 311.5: 74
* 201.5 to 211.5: 72.9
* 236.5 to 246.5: 75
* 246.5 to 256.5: 73.7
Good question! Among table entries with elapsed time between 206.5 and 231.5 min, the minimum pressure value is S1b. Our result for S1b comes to 74.5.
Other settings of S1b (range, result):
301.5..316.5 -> 73.6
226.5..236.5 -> 76.4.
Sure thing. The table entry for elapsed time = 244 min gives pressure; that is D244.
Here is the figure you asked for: 76.6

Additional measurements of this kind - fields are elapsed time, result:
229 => 78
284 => 74.2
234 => 76.4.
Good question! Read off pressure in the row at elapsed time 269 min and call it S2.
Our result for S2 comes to 75.5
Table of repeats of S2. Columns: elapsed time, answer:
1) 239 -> 75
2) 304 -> 79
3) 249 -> 73.7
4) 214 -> 75.5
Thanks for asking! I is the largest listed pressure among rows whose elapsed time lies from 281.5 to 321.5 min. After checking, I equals 79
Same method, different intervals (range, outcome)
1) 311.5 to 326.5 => 74.7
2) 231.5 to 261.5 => 76.6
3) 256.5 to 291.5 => 76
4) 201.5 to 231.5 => 78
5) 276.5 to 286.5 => 75.6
